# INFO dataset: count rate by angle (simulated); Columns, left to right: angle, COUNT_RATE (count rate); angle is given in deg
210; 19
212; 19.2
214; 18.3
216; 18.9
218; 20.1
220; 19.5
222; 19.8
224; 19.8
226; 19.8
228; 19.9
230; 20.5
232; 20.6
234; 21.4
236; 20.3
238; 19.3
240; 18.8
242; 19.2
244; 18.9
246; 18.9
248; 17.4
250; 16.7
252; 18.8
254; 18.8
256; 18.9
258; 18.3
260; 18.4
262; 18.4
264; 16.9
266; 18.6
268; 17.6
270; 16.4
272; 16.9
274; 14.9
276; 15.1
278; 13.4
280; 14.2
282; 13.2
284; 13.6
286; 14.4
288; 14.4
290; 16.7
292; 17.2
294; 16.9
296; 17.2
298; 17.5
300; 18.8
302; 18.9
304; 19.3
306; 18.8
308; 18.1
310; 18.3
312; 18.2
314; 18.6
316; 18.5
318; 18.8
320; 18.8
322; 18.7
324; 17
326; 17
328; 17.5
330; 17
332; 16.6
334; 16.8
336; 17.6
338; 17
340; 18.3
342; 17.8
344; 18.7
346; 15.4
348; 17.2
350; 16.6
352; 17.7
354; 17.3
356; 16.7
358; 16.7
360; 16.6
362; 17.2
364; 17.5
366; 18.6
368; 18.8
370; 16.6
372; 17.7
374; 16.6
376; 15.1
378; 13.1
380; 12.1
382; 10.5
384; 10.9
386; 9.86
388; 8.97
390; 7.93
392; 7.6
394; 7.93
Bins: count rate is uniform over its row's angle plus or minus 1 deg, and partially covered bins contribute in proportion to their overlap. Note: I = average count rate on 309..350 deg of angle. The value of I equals 17.7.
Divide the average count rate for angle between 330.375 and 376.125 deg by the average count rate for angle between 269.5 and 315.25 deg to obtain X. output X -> 1.0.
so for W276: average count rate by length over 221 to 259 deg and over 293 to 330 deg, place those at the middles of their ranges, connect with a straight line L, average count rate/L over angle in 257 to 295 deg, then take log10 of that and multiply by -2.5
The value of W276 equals 0.16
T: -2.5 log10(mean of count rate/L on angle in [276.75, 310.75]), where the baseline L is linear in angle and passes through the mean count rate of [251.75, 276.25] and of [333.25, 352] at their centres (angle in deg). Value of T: 0.06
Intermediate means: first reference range 17.6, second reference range 17.3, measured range 16.5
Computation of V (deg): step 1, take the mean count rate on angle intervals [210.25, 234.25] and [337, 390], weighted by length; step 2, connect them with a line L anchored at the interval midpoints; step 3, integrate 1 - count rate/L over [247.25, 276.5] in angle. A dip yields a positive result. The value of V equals 1.69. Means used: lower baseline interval 19.7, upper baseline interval 15.6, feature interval 17.5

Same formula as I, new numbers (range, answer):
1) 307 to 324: 18.4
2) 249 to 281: 17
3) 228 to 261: 19.1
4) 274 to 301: 15.6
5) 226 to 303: 17.6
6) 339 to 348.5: 17.5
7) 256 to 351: 17.1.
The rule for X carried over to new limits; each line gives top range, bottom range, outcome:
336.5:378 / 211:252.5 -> 0.88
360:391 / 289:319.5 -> 0.78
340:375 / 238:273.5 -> 0.96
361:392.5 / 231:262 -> 0.73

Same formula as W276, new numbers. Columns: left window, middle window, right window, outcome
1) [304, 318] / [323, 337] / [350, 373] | 0.062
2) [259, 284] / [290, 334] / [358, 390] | -0.161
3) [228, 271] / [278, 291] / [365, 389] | 0.214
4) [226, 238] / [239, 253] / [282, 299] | 0.052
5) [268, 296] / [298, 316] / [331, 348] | -0.149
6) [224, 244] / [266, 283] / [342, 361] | 0.223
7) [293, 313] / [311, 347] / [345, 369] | 0.002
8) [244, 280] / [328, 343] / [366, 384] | -0.099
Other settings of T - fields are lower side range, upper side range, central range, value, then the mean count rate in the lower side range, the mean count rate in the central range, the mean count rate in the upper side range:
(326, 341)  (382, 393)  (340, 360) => -0.16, 17.2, 17.2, 9.18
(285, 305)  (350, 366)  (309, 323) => -0.09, 17.1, 18.6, 17.2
